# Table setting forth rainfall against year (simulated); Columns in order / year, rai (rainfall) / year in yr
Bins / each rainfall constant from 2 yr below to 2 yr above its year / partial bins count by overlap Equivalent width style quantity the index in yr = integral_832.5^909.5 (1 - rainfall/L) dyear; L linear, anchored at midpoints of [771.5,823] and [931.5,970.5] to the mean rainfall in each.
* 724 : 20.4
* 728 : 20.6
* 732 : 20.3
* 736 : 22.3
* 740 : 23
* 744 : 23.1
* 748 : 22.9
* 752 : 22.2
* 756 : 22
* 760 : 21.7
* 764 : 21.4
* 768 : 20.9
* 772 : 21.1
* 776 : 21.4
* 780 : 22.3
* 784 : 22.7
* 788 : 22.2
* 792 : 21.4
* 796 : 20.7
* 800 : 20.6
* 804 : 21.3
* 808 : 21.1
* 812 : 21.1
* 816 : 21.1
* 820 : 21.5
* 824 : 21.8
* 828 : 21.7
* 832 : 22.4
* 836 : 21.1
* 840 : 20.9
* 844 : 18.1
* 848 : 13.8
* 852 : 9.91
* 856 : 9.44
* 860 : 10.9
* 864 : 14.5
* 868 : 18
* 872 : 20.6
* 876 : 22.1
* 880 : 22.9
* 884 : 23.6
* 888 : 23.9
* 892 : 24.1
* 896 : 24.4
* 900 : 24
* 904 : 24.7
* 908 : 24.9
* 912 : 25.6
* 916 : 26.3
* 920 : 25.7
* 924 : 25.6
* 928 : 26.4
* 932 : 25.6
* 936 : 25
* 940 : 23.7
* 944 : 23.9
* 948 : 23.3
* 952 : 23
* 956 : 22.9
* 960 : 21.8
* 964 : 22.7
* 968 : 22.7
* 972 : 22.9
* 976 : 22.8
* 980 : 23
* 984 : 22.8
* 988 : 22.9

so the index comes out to 9.7 yr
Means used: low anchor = 21.4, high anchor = 23.4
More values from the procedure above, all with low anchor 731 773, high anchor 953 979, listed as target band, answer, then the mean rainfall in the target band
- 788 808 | 0.9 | 21.1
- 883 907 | -1.9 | 24.2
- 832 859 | 7.7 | 15.9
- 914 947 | -3.9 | 25.2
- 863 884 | 2.0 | 20.2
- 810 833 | 0.6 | 21.6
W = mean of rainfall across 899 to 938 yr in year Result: 25.4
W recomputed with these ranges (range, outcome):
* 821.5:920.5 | 20.5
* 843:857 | 12.7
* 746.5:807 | 21.6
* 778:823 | 21.5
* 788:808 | 21.1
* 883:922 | 24.7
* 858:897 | 20.4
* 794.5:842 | 21.3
